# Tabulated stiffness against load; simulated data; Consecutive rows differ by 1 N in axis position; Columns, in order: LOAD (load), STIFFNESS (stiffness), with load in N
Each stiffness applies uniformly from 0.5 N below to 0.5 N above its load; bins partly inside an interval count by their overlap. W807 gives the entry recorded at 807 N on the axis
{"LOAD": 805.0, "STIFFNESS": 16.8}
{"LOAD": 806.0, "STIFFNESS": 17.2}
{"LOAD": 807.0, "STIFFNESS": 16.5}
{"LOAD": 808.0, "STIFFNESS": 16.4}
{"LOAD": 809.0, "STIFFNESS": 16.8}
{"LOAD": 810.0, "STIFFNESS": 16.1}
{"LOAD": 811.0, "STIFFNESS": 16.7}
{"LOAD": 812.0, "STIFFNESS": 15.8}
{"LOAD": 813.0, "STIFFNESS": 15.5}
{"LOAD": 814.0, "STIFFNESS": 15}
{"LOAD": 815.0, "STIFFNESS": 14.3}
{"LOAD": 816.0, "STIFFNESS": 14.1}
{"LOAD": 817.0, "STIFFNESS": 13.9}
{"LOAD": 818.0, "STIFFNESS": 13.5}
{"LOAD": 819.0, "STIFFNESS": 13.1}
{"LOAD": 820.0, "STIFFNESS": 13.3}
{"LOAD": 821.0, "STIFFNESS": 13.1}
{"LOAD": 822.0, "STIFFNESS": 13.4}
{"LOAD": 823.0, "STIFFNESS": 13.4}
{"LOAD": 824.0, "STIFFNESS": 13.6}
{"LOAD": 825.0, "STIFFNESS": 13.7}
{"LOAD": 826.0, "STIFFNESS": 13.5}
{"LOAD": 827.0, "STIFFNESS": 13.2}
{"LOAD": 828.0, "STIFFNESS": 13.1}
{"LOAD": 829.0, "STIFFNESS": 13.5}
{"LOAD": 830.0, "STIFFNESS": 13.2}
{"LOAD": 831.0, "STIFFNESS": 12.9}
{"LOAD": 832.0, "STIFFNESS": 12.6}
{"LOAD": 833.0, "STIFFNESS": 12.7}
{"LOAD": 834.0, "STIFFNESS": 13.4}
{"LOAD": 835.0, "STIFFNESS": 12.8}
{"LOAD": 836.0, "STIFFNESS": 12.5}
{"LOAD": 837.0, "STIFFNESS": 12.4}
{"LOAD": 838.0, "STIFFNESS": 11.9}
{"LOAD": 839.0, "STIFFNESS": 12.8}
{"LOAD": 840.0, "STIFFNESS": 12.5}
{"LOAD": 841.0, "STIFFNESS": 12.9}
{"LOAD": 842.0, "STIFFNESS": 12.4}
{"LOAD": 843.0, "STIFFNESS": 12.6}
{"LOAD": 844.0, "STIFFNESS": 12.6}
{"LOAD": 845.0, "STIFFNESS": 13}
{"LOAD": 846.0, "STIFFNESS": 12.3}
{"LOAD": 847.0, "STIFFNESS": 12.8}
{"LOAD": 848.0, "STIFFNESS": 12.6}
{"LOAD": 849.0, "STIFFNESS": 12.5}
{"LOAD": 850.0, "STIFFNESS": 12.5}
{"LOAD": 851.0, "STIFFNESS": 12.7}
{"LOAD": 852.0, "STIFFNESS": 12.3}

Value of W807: 16.5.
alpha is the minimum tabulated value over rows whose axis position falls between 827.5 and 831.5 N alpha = 12.9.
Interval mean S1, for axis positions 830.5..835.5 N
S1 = 12.9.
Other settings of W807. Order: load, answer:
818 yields 13.5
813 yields 15.5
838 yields 11.9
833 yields 12.7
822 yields 13.4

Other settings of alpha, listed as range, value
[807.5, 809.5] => 16.4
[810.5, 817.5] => 13.9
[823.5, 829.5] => 13.1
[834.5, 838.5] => 11.9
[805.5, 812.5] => 15.8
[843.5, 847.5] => 12.3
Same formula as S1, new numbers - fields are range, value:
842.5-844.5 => 12.6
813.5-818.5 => 14.2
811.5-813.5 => 15.7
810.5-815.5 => 15.5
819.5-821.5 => 13.2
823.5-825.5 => 13.6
